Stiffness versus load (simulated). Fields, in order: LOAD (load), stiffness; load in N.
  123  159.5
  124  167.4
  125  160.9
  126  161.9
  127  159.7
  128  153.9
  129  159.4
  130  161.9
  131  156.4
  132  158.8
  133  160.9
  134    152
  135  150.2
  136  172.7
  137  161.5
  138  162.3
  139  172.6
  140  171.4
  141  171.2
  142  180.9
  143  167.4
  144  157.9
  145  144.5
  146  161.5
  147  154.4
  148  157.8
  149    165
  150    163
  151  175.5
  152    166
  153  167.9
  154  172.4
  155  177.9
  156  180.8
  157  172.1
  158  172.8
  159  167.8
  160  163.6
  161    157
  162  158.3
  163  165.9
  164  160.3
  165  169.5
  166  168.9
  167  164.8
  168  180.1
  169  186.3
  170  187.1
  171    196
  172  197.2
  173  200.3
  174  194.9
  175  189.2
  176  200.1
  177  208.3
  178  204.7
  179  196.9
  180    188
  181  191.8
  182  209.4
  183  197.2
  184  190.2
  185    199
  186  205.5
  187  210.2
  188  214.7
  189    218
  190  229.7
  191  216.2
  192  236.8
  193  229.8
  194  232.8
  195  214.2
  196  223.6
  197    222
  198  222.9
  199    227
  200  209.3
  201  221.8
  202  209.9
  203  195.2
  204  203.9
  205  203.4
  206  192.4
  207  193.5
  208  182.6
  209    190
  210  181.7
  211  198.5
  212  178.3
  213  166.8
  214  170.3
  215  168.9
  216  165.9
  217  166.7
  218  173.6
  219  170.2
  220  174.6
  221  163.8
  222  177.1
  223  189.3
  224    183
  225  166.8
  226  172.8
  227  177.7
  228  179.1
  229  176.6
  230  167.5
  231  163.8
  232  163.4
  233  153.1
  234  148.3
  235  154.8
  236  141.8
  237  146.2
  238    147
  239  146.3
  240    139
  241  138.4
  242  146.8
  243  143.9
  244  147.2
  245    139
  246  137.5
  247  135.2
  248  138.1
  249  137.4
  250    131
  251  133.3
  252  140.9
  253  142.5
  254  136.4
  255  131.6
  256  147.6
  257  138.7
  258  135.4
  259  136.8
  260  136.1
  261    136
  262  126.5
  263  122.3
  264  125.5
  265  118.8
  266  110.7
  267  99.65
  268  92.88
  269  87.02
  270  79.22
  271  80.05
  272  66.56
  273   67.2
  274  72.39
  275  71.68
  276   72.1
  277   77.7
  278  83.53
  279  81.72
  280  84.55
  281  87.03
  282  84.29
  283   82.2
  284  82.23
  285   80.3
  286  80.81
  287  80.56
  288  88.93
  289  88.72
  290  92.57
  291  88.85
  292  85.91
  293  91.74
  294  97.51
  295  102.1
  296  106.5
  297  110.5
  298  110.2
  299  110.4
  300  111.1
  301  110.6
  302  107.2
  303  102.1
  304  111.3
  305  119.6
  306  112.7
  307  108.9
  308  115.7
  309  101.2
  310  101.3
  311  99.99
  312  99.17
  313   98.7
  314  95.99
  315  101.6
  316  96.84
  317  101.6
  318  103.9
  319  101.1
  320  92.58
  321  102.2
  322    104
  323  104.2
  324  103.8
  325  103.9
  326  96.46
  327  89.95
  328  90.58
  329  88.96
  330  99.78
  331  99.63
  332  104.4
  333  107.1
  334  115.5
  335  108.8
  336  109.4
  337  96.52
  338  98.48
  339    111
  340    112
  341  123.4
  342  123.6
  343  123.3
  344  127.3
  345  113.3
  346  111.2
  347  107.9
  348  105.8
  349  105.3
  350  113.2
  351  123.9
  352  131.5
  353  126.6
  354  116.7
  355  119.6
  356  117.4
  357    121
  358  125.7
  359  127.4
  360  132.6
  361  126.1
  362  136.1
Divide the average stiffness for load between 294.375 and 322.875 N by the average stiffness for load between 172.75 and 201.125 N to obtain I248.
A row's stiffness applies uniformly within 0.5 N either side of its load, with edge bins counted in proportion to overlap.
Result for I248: 0.50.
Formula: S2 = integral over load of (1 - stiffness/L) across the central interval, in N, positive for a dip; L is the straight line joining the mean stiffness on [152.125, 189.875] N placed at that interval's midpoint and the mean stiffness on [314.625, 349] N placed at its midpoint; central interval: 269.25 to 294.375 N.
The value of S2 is 9.3 N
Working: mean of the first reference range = 186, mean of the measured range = 81.9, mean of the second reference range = 105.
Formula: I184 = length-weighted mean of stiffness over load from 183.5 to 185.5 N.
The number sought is 195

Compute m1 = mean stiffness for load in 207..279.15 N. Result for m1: 141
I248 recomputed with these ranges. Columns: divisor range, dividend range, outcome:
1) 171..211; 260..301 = 0.45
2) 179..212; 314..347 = 0.51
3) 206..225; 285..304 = 0.55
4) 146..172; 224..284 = 0.74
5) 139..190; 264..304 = 0.50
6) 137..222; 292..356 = 0.57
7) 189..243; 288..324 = 0.56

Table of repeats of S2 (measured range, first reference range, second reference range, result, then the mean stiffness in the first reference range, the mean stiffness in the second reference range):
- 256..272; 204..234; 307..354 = 3.7 N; 176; 106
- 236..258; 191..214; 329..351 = 4.4 N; 206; 110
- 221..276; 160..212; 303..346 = 7.9 N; 198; 105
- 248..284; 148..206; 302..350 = 8.8 N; 194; 105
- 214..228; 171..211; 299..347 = 0.8 N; 206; 106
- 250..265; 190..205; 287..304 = 1.2 N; 219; 100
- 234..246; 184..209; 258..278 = -0.1 N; 212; 99.4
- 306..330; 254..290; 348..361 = 2.3 N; 98.7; 121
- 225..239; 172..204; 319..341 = 1.3 N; 210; 102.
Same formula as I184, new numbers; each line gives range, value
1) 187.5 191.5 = 220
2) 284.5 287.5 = 80.6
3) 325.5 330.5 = 93.1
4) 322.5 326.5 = 102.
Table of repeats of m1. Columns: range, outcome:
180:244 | 185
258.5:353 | 102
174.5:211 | 207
